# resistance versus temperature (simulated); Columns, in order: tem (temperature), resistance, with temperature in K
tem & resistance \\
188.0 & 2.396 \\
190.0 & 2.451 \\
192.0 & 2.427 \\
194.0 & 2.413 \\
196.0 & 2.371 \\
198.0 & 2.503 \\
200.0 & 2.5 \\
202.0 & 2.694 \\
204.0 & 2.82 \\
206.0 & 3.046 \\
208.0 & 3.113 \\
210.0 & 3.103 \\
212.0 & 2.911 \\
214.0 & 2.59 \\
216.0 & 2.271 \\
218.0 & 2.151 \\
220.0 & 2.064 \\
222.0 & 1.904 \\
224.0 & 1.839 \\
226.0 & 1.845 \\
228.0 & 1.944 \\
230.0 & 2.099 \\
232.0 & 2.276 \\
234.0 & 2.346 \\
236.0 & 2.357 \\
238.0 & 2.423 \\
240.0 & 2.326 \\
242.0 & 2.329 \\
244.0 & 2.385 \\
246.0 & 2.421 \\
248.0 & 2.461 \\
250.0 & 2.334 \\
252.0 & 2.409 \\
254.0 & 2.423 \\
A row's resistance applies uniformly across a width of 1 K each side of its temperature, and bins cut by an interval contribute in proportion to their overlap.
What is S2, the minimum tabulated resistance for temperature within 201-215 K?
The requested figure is 2.59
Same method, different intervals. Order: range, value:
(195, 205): 2.371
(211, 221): 2.064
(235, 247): 2.326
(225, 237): 1.845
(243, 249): 2.385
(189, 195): 2.413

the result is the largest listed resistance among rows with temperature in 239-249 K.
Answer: 2.461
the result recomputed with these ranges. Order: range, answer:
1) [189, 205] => 2.82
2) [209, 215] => 3.103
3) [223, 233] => 2.276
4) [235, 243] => 2.423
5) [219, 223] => 2.064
